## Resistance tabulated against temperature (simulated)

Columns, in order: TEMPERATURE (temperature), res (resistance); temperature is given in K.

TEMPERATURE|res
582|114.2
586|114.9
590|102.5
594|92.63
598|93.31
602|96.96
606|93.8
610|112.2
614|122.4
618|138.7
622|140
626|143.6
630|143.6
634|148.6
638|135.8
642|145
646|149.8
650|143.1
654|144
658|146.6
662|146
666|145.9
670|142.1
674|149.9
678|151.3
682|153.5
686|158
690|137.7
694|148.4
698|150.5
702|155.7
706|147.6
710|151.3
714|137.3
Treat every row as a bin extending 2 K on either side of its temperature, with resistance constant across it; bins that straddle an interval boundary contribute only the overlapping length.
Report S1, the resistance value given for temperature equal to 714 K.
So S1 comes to 137.3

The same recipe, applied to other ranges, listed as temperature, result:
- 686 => 158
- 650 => 143.1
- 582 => 114.2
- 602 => 96.96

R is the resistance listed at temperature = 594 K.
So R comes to 92.63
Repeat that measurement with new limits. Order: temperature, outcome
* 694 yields 148.4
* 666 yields 145.9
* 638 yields 135.8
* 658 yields 146.6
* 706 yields 147.6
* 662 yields 146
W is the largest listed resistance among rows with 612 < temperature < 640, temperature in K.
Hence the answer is 148.6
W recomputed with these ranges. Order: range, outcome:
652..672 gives 146.6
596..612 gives 112.2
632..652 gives 149.8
